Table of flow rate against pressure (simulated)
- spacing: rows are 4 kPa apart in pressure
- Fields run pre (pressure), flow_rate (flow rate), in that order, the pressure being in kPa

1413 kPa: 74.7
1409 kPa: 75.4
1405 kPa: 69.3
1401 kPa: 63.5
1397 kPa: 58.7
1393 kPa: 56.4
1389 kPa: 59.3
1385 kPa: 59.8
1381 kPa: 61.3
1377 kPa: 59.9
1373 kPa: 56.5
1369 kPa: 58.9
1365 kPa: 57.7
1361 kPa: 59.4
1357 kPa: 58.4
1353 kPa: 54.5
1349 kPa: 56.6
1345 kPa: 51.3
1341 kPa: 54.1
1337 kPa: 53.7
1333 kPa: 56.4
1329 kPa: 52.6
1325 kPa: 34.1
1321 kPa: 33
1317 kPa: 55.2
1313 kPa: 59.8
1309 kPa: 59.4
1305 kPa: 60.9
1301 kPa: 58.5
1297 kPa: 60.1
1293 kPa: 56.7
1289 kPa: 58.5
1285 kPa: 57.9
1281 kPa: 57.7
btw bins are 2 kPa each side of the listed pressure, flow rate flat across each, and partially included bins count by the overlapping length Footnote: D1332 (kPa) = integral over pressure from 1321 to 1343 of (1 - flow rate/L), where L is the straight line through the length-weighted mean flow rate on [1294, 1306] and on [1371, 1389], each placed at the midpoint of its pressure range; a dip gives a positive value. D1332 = 4.0 kPa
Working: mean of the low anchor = 59.5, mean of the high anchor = 59.4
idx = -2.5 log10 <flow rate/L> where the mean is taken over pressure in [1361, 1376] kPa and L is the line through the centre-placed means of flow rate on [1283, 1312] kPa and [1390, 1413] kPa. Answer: 0.09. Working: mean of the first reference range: 58.9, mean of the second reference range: 65.3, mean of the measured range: 58.1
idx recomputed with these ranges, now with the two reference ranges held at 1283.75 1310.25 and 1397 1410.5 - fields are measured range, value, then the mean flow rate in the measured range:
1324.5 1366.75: 0.16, 54.2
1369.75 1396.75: 0.12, 58.9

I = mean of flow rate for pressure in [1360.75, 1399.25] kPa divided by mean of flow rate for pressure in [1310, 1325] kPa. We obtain 1.23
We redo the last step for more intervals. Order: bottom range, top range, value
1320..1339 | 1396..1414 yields 1.47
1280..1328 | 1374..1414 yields 1.17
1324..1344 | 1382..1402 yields 1.16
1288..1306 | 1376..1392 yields 1.02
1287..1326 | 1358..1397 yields 1.09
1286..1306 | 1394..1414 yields 1.15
